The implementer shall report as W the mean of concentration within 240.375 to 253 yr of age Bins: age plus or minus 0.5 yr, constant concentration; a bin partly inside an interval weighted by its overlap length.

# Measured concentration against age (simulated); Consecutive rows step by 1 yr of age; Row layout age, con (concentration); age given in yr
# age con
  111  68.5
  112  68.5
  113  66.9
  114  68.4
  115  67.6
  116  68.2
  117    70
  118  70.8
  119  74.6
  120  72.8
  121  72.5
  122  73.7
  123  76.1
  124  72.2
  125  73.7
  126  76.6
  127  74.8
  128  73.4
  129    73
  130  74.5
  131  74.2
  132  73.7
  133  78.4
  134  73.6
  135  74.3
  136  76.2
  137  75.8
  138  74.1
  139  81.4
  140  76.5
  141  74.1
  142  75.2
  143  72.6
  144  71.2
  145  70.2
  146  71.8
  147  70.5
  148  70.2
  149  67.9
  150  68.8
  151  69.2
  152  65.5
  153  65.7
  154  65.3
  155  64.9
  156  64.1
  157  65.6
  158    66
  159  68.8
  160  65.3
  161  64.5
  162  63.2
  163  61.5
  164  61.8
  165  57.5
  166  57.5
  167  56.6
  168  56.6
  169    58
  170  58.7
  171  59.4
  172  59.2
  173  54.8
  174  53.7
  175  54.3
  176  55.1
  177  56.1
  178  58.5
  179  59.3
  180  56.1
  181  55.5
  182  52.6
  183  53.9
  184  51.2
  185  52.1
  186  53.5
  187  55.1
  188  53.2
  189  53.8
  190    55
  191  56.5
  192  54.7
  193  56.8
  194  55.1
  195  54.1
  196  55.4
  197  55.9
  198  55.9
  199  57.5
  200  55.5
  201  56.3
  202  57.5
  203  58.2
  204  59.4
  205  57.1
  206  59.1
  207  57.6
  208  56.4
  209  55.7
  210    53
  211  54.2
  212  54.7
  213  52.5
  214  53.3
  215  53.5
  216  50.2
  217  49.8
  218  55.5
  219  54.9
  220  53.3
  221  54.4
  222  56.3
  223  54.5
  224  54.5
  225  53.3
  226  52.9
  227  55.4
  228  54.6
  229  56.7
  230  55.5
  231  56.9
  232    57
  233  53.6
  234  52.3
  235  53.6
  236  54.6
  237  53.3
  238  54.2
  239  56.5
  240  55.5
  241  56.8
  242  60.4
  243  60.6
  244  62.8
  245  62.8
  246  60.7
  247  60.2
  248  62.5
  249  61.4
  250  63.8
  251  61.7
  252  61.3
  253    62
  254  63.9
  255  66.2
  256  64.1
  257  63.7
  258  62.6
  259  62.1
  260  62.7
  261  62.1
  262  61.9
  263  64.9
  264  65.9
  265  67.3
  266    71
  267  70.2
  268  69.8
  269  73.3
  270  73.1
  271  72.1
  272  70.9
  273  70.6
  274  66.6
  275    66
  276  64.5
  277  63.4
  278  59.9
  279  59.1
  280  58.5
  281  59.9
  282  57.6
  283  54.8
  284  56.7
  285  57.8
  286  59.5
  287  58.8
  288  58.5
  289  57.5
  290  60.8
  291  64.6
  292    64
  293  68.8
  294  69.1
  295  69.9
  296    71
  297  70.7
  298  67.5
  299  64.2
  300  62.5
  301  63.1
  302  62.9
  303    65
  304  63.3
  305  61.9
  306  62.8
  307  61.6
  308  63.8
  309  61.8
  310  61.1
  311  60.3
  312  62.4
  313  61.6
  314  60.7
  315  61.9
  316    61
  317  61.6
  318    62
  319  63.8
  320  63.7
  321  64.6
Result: 61.2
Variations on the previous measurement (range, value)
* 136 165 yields 68.9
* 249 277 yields 66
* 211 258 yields 57.2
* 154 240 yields 56.4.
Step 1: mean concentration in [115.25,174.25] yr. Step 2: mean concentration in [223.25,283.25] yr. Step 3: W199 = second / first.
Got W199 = 0.89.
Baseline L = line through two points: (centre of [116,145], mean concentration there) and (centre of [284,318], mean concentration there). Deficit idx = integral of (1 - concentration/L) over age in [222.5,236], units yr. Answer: 2.6 yr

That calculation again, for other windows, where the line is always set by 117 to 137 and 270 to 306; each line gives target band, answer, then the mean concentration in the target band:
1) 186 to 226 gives 8.1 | 55.1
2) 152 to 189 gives 6.5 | 58.8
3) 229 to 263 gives 3.4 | 59.7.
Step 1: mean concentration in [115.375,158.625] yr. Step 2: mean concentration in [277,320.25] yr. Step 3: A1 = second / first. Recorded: 0.87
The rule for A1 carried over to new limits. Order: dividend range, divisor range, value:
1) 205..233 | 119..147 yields 0.74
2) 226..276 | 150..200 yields 1.06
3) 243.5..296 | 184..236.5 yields 1.16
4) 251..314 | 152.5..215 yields 1.11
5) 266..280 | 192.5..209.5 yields 1.19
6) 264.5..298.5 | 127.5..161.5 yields 0.91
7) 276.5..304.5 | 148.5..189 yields 1.05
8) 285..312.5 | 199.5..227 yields 1.16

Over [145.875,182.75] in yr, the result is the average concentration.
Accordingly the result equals 61.5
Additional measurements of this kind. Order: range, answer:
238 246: 59.1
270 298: 63.6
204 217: 54.8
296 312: 63.7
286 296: 63.7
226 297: 61.9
